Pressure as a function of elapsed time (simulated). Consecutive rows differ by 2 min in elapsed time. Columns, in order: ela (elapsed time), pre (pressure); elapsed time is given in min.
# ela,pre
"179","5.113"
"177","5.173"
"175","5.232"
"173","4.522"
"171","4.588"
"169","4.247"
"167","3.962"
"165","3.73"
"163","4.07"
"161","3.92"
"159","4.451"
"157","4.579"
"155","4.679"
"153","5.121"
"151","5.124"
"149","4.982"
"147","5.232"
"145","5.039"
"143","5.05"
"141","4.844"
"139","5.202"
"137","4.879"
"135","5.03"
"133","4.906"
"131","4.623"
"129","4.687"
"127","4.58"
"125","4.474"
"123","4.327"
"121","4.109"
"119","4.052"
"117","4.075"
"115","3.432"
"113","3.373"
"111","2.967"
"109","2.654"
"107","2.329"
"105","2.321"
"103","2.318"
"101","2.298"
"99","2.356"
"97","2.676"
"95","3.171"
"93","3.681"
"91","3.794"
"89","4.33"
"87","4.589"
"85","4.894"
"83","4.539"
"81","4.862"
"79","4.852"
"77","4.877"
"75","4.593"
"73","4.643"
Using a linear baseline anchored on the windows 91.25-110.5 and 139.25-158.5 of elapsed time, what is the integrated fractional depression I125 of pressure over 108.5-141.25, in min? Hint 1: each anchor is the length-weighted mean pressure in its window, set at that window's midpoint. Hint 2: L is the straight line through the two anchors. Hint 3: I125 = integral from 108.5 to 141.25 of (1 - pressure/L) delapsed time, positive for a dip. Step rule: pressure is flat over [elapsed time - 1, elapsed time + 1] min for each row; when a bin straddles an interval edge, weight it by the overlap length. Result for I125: -3.5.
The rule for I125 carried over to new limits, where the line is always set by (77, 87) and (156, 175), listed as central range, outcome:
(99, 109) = 4.9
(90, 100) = 3.3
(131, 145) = -1.6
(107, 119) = 3.4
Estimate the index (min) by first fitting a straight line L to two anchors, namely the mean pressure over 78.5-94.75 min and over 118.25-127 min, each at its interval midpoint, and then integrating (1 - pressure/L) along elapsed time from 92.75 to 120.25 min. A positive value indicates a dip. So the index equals 8.6 min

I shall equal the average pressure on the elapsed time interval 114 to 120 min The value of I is 3.85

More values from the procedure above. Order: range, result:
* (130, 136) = 4.85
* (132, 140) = 5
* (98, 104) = 2.32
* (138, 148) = 5.07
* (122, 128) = 4.46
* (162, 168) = 3.92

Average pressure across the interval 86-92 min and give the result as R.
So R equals 4.24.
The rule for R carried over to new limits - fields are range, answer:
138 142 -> 5.02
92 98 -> 3.18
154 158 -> 4.63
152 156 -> 4.9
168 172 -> 4.42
